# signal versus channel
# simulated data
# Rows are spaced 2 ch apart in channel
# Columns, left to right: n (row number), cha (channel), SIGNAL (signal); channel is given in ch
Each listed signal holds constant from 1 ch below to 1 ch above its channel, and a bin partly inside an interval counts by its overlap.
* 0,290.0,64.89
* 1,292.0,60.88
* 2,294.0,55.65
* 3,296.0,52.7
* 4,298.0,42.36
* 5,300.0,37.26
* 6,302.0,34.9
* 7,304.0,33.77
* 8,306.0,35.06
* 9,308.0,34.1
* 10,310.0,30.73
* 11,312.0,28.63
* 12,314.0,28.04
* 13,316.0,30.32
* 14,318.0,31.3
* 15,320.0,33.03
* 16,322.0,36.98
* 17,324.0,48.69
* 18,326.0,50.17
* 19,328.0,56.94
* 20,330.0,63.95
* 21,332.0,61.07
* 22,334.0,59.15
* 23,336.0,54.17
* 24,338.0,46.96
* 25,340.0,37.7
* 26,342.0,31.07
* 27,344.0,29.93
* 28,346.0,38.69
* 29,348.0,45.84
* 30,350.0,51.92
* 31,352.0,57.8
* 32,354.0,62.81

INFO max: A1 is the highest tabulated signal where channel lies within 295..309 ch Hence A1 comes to 52.7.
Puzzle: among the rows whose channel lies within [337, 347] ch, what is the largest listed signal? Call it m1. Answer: 46.96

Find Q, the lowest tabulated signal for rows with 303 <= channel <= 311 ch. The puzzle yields 30.73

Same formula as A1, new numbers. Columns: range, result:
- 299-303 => 37.26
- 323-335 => 63.95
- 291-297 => 60.88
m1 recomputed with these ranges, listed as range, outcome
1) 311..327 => 50.17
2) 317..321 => 33.03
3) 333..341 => 59.15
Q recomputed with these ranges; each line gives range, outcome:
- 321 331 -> 36.98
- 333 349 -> 29.93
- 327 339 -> 46.96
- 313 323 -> 28.04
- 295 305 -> 33.77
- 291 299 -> 42.36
